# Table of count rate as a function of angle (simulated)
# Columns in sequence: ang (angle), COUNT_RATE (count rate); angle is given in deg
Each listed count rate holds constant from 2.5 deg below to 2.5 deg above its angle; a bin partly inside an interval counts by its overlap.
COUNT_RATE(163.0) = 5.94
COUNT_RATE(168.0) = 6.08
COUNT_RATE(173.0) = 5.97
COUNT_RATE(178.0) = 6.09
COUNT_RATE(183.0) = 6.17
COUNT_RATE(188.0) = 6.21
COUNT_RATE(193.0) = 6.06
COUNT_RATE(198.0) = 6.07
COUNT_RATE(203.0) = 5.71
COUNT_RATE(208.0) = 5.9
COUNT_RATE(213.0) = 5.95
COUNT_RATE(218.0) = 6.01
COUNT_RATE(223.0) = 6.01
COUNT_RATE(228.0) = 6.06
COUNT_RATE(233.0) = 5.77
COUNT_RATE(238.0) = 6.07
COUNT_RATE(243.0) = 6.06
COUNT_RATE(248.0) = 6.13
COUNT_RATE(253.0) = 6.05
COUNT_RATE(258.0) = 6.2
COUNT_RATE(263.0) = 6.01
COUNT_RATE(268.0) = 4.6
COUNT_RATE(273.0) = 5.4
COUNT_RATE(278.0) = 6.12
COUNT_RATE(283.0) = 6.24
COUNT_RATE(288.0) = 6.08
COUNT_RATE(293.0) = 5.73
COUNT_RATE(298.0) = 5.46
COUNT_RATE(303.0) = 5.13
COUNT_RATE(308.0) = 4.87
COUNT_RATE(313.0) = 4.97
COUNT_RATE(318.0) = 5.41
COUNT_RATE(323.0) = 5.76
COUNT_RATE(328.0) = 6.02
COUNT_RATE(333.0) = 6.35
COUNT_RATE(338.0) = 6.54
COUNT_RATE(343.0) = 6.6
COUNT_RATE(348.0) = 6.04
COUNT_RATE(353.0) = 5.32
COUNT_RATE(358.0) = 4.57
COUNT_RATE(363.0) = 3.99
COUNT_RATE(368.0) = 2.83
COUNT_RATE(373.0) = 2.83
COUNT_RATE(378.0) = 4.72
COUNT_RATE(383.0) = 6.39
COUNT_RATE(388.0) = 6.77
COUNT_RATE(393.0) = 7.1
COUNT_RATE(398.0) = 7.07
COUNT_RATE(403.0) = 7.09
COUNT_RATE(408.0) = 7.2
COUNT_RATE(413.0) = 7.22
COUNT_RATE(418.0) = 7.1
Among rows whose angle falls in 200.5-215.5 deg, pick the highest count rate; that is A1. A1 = 5.95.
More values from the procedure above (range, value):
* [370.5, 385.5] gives 6.39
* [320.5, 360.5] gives 6.6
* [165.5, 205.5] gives 6.21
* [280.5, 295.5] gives 6.24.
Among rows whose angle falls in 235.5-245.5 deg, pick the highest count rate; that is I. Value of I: 6.07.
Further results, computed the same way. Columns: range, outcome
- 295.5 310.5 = 5.46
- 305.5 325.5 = 5.76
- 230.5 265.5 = 6.2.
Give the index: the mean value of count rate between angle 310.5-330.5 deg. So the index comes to 5.54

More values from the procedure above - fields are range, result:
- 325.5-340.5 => 6.3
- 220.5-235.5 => 5.95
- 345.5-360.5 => 5.31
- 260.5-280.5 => 5.53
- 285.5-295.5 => 5.9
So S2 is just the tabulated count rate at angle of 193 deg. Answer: 6.06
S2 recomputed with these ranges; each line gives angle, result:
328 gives 6.02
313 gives 4.97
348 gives 6.04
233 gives 5.77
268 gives 4.6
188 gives 6.21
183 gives 6.17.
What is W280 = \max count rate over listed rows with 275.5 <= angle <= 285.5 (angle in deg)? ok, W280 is 6.24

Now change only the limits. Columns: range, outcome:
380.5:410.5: 7.2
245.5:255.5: 6.13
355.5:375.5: 4.57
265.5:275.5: 5.4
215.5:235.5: 6.06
